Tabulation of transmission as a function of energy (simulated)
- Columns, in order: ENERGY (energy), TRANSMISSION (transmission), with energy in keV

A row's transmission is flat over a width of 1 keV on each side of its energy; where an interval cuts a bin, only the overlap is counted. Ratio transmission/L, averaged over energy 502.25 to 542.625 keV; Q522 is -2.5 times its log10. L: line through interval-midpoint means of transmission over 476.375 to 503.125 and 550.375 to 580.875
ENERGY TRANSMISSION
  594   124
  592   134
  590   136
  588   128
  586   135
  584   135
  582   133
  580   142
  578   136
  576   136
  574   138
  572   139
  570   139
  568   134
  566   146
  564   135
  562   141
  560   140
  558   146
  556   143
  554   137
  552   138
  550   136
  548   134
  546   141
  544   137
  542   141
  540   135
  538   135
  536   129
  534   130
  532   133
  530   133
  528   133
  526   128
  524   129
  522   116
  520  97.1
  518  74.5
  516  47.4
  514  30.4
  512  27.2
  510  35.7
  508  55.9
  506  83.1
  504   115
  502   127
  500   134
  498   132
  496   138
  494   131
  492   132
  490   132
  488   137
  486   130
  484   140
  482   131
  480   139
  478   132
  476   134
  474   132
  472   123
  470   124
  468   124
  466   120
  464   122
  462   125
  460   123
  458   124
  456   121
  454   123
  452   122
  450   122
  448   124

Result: 0.33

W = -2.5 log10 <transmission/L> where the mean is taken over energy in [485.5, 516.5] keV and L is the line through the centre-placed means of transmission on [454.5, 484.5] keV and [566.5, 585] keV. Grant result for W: 0.29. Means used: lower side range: 127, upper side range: 137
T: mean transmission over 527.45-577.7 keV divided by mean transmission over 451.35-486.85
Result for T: 1.08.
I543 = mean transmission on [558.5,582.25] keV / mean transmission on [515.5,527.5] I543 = 1.36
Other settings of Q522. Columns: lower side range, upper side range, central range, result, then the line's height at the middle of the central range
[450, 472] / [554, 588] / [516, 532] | 0.17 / 132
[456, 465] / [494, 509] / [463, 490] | -0.09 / 119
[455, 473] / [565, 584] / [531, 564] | -0.02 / 134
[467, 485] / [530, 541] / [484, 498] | -0.02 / 131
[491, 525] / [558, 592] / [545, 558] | -0.14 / 122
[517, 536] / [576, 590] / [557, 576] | -0.07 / 131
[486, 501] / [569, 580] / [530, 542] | 0.02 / 136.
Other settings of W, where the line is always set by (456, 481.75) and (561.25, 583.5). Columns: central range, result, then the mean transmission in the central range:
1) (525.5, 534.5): 0.01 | 132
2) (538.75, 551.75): -0.02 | 137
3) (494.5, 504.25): 0.00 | 130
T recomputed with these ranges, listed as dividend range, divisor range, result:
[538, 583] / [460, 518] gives 1.24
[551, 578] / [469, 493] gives 1.05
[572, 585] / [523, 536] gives 1.05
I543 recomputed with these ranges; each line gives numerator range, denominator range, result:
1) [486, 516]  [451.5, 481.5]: 0.79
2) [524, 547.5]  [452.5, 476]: 1.08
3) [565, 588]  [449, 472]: 1.12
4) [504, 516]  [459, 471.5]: 0.42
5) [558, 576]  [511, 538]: 1.37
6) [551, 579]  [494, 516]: 1.58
